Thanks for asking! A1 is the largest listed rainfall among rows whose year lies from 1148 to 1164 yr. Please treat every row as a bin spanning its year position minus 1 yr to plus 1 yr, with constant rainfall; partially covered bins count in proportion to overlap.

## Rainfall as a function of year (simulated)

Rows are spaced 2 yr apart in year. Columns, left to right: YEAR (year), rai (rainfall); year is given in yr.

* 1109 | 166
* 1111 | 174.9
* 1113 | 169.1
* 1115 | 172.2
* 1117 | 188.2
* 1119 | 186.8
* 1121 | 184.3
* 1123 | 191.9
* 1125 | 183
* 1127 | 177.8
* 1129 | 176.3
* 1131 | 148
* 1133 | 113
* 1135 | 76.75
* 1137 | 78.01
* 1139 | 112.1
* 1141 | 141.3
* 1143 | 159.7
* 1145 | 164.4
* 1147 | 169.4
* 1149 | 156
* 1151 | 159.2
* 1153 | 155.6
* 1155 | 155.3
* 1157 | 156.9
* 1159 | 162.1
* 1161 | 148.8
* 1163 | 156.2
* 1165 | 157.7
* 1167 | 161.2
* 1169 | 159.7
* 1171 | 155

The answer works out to 162.1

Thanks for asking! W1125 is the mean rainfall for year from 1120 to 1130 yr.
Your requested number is 183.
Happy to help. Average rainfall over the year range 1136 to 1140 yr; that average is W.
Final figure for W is 95.1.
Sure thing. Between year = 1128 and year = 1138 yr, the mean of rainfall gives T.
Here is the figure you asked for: 118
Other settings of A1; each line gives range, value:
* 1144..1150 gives 169.4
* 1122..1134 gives 191.9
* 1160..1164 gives 156.2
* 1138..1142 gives 141.3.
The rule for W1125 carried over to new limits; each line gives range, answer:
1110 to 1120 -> 178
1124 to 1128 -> 180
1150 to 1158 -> 157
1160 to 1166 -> 154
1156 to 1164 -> 156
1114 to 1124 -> 185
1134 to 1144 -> 114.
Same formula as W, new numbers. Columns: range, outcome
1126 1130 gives 177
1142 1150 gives 162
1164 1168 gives 159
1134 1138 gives 77.4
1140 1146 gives 155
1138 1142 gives 127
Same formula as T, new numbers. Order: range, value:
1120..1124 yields 188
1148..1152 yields 158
